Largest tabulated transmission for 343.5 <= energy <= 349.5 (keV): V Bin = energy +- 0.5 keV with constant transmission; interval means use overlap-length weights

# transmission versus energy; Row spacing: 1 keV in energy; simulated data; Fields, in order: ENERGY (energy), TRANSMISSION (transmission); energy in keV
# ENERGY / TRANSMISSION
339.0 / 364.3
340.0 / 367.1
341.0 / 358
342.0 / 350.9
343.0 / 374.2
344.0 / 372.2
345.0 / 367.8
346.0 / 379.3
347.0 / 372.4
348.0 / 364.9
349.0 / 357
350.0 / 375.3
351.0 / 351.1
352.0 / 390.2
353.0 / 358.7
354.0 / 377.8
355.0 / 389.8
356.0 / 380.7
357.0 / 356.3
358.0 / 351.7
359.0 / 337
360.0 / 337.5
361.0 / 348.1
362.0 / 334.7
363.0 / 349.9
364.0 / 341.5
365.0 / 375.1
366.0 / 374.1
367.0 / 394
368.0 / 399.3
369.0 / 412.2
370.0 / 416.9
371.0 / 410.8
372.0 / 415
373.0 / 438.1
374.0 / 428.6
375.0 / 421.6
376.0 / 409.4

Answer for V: 379.3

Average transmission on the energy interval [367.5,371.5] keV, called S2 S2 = 410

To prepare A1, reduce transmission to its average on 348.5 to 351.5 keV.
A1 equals 361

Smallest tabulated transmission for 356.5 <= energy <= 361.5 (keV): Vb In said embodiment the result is 337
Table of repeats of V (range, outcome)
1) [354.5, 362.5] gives 389.8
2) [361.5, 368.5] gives 399.3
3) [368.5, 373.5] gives 438.1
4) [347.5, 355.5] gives 390.2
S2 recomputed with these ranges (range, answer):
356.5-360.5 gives 346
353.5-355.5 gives 384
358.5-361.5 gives 341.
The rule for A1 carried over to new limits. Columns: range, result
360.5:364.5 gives 344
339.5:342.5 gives 359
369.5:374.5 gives 422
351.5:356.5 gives 379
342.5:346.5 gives 373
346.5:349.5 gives 365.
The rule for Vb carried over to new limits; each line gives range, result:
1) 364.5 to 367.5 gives 374.1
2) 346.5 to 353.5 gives 351.1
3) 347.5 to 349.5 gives 357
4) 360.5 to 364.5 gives 334.7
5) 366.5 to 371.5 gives 394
